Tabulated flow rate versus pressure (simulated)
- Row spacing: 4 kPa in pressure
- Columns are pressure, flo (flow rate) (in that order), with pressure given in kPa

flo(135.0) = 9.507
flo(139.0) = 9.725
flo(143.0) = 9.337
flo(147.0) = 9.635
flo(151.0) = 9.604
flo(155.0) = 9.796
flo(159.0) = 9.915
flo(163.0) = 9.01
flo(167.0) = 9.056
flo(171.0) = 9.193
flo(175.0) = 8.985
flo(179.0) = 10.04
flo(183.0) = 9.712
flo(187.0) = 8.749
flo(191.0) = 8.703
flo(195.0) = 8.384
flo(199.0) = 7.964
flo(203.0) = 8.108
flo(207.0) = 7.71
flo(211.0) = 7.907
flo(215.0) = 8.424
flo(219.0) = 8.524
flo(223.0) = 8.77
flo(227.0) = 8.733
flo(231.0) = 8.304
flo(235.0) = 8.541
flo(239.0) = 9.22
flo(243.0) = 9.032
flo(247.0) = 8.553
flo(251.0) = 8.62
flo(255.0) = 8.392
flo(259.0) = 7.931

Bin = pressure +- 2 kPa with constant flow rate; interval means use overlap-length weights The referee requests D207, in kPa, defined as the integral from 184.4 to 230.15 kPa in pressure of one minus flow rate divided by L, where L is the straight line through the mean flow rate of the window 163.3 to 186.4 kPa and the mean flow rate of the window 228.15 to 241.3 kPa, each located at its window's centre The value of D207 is 3.1 kPa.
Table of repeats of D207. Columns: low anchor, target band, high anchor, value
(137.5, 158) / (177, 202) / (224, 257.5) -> 0.8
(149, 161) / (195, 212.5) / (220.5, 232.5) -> 2.0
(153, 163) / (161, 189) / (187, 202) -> -0.6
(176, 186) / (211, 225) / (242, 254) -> 1.0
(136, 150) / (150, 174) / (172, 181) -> 0.3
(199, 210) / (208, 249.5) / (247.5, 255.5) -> -1.7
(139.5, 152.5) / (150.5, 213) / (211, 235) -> 1.1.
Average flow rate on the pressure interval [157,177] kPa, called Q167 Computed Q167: 9.23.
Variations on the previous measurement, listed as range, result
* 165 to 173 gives 9.12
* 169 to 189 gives 9.34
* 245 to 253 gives 8.59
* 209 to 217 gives 8.17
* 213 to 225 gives 8.57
